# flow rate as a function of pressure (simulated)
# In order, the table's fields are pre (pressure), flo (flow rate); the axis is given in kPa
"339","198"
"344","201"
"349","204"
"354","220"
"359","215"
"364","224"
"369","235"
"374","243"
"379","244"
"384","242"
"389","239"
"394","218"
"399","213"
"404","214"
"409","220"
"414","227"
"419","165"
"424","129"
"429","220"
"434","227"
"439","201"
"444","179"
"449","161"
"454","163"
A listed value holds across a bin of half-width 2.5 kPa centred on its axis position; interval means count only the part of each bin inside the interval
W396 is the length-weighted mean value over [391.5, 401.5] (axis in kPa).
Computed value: 216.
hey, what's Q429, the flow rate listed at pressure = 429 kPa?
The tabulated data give 220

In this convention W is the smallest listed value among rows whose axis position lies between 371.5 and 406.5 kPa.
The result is 213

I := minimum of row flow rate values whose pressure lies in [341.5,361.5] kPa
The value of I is 201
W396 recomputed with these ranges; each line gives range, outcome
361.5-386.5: 238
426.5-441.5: 216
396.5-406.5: 214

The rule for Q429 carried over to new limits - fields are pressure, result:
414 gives 227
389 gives 239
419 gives 165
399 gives 213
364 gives 224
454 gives 163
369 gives 235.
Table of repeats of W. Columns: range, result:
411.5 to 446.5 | 129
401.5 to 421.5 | 165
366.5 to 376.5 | 235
